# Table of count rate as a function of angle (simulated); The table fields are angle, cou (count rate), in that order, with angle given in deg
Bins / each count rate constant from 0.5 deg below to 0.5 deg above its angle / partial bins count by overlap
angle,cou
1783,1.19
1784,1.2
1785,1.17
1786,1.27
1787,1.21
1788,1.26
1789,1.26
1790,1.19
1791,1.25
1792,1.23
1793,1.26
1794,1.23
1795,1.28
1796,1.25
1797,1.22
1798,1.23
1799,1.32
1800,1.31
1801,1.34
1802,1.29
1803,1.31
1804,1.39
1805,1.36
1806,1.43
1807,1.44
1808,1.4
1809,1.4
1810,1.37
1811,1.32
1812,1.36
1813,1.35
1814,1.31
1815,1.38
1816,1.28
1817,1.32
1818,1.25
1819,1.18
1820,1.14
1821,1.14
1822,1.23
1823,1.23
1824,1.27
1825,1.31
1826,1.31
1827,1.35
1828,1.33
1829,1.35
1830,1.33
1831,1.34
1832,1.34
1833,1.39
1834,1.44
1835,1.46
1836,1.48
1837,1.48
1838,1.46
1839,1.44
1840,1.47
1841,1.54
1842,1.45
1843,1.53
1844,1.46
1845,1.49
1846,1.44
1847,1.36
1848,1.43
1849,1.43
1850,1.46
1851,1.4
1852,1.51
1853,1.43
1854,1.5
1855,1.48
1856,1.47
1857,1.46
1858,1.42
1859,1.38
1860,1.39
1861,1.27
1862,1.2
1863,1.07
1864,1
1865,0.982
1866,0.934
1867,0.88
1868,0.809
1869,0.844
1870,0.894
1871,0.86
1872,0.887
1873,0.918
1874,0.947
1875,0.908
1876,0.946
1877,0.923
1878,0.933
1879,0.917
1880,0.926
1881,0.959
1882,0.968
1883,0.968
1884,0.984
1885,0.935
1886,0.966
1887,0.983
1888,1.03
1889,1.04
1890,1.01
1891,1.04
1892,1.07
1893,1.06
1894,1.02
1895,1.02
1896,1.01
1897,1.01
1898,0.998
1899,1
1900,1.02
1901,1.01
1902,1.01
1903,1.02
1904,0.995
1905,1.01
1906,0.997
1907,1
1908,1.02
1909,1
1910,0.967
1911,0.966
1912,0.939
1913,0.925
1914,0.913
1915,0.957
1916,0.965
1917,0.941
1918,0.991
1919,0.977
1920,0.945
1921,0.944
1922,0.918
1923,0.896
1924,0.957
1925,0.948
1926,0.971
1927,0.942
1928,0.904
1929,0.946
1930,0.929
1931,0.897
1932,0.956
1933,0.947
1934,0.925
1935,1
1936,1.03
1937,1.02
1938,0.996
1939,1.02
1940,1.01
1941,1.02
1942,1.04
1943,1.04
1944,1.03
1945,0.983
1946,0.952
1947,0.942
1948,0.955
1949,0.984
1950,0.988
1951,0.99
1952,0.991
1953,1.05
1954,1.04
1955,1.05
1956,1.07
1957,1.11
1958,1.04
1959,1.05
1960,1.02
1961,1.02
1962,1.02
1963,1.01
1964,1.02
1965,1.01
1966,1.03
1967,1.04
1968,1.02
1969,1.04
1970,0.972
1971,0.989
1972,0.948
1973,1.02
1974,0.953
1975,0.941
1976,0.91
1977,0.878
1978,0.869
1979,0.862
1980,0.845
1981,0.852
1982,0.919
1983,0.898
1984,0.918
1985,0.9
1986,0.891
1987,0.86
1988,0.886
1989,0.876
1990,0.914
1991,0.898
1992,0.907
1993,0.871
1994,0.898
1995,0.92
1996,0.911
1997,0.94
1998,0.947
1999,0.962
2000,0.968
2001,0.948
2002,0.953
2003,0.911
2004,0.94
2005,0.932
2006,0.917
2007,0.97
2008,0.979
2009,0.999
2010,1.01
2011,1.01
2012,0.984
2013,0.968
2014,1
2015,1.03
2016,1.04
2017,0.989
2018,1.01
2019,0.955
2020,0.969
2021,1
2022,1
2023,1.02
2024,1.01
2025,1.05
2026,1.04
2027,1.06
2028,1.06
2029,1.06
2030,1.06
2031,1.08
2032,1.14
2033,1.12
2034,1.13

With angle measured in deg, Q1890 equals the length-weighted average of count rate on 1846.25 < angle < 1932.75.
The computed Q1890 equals 1.05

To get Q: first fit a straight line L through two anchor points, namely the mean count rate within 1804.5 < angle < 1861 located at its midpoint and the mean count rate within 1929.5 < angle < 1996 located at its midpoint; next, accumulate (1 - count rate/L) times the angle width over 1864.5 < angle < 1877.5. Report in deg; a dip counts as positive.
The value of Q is 3.69 deg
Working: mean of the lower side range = 1.38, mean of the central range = 0.902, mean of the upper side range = 0.967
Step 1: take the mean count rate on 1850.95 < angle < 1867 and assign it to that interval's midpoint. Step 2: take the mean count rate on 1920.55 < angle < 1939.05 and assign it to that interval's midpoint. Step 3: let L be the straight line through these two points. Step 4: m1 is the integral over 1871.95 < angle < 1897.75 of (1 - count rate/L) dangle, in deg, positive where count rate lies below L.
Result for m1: 4.1 deg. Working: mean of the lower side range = 1.29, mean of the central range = 0.978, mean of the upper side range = 0.954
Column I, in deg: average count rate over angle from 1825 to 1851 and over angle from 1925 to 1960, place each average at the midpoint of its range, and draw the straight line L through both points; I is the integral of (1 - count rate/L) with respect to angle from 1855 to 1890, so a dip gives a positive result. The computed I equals 6.74 deg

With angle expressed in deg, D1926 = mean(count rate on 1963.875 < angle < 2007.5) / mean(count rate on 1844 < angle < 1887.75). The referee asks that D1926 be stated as 0.82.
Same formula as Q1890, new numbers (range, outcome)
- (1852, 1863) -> 1.39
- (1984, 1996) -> 0.895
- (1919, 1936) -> 0.943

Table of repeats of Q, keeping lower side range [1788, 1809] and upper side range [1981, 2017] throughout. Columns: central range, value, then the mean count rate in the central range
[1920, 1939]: 1.98 deg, 0.953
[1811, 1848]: -3.50 deg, 1.36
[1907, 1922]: 1.80 deg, 0.961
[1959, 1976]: -0.10 deg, 1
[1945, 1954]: 0.38 deg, 0.985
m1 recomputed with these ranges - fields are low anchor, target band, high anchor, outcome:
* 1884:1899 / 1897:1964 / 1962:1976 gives 1.2 deg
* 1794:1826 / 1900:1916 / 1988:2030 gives 2.2 deg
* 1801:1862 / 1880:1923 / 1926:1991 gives 6.2 deg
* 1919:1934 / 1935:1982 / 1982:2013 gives -2.9 deg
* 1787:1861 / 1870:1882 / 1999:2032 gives 3.2 deg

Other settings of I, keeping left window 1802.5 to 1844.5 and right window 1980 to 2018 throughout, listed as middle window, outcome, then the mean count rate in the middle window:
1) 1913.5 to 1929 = 2.48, 0.945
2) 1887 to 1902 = 2.11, 1.02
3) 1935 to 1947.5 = 0.82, 1.01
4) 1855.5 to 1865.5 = 0.06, 1.26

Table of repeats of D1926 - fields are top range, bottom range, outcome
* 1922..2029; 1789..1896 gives 0.79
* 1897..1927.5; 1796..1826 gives 0.74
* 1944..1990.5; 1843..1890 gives 0.85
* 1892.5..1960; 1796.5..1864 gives 0.73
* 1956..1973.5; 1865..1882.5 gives 1.12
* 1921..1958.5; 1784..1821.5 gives 0.77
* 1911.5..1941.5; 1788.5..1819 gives 0.73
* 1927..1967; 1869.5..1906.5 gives 1.02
